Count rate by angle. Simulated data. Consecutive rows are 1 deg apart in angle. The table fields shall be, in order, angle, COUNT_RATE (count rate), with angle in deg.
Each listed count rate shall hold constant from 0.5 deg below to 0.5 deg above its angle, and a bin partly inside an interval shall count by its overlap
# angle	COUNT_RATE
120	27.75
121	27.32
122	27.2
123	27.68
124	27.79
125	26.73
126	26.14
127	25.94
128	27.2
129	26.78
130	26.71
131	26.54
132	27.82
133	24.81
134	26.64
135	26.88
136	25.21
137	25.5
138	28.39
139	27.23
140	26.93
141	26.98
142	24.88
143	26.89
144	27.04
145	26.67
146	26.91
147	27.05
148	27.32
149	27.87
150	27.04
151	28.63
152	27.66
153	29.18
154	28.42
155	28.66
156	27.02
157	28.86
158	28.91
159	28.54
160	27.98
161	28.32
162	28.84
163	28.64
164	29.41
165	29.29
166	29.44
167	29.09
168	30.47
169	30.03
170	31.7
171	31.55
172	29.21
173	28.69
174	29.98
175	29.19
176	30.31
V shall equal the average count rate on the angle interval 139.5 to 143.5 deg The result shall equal 26.4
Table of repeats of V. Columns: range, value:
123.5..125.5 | 27.3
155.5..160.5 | 28.3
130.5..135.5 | 26.5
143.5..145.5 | 26.9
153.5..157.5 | 28.2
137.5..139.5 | 27.8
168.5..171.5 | 31.1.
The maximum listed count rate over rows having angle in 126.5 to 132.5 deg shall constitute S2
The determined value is 27.82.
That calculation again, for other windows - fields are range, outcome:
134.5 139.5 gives 28.39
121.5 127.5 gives 27.79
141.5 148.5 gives 27.32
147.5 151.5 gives 28.63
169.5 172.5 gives 31.7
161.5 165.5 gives 29.41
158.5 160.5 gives 28.54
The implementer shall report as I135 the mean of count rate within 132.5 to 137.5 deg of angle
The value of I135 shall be 25.8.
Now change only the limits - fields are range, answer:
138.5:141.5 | 27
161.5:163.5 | 28.7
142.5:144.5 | 27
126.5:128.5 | 26.6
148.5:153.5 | 28.1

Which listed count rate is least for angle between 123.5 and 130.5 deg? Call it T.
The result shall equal 25.94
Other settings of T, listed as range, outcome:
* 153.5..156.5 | 27.02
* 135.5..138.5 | 25.21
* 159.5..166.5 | 27.98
